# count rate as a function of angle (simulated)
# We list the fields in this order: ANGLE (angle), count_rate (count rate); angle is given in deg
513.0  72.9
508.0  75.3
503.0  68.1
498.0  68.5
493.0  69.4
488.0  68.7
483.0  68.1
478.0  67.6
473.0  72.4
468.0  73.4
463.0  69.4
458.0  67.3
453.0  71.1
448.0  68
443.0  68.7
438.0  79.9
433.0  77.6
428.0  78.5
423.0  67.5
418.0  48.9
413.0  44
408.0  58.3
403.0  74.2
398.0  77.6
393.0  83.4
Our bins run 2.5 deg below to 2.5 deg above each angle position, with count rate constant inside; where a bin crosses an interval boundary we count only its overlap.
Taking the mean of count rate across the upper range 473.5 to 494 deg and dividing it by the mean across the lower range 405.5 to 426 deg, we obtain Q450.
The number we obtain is 1.2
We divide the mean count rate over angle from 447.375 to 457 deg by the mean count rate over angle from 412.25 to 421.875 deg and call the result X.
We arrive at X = 1.4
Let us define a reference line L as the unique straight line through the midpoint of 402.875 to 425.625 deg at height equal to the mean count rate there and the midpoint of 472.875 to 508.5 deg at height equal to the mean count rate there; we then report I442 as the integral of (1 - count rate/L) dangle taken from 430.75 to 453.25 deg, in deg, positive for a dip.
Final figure -4.3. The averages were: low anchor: 57.1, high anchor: 69.3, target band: 73.2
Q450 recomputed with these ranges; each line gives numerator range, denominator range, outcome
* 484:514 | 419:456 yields 0.98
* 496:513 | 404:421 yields 1.34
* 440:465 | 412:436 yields 1.07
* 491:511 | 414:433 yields 1.08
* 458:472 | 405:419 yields 1.38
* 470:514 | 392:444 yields 1.02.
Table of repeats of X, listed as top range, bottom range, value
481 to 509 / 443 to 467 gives 1.00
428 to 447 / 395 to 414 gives 1.15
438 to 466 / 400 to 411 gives 1.06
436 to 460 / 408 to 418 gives 1.45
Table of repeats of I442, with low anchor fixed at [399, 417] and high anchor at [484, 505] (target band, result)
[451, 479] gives -2.0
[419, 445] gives -4.6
